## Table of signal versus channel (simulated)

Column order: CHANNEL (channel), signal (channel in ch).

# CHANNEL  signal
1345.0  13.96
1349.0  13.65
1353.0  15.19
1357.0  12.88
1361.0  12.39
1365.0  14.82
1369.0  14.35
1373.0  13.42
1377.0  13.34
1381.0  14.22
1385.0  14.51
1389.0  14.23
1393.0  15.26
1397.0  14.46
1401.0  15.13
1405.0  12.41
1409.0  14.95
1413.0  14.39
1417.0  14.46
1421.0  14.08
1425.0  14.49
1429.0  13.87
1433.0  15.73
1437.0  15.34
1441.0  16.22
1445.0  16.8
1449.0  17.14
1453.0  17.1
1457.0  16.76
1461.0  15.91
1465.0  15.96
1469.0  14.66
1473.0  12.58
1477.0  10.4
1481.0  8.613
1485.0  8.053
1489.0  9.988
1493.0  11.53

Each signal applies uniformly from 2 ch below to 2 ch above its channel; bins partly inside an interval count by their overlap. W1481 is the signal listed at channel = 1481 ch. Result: 8.613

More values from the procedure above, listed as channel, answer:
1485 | 8.053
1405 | 12.41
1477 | 10.4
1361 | 12.39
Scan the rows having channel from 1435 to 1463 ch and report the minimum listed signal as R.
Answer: 15.34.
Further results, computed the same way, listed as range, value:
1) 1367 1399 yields 13.34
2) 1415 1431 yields 13.87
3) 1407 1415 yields 14.39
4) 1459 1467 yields 15.91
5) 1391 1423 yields 12.41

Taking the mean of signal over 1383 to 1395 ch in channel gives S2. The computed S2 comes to 14.7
